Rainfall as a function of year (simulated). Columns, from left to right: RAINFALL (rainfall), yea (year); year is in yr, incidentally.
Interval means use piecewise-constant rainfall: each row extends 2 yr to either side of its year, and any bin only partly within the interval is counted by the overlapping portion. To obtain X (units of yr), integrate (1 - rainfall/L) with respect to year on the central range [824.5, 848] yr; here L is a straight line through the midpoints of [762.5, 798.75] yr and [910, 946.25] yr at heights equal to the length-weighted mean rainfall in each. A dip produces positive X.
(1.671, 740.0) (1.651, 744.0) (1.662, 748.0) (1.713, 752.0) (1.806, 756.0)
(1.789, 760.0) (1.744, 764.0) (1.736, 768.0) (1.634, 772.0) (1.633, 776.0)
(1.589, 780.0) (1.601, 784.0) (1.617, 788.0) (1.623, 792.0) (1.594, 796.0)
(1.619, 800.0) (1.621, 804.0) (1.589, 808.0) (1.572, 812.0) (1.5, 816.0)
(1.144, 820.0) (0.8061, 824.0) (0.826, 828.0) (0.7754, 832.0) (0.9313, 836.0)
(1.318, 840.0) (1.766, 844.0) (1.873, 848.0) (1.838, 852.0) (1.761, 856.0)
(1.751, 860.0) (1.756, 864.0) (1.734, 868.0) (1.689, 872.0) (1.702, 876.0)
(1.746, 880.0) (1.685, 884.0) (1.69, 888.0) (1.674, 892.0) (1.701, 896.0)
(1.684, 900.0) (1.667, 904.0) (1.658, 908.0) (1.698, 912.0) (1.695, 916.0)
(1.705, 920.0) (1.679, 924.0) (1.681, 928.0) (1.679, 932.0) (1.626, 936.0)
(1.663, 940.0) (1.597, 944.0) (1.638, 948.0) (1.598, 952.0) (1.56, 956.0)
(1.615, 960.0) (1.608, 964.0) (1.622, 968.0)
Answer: 6.9 yr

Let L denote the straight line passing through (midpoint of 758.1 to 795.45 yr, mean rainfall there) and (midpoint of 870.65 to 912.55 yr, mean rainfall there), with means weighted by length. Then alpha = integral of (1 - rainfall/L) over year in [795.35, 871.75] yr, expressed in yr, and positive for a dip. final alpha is 9.6 yr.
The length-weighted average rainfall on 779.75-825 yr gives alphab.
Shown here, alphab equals 1.5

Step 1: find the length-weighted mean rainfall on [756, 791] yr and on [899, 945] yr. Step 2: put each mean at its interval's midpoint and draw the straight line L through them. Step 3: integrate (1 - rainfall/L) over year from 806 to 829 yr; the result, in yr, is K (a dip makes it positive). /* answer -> 5.7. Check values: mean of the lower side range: 1.67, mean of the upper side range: 1.67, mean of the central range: 1.26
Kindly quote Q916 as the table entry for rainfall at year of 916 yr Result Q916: 1.695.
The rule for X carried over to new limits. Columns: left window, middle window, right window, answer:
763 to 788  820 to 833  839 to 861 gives 6.5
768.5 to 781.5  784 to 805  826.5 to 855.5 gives -0.8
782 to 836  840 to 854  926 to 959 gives -3.1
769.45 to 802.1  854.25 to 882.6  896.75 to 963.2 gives -1.7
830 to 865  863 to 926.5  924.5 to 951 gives -4.4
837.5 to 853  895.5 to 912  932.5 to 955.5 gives -0.4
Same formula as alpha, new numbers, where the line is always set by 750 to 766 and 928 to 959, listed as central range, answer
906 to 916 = -0.2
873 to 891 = -0.3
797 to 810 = 0.9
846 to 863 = -1.1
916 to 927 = -0.3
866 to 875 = -0.2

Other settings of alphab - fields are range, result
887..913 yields 1.68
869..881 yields 1.71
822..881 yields 1.48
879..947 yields 1.68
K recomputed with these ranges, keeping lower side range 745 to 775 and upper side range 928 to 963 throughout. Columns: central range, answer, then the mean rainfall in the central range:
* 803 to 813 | 0.6 yr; 1.59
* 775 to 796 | 1.2 yr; 1.61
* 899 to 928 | -0.7 yr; 1.68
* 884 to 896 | -0.2 yr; 1.69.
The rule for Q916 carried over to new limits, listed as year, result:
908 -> 1.658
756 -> 1.806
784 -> 1.601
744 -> 1.651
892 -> 1.674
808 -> 1.589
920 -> 1.705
